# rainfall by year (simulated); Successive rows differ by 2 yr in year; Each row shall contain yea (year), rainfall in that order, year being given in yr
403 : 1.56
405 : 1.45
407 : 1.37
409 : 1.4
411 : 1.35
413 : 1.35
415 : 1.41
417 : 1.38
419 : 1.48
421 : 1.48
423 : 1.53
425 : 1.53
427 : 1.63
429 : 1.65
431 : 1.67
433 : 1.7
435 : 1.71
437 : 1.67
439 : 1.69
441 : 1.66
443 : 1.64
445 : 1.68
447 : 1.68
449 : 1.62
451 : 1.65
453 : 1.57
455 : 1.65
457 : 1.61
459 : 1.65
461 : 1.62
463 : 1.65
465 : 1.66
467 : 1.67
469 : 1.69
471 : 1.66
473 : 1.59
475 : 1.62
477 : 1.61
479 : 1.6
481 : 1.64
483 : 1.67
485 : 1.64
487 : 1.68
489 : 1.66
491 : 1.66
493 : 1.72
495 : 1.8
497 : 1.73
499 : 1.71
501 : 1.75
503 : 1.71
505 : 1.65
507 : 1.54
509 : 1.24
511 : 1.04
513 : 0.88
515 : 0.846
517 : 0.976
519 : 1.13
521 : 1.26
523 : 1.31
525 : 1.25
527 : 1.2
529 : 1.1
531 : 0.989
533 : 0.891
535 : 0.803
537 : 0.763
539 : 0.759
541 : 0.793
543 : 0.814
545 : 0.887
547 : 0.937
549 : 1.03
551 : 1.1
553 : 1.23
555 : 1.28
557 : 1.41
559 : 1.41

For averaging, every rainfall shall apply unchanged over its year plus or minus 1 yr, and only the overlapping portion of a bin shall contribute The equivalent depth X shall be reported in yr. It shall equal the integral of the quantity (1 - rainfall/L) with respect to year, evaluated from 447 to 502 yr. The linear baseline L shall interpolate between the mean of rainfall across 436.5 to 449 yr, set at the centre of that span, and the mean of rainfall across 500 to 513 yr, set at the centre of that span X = -3.8 yr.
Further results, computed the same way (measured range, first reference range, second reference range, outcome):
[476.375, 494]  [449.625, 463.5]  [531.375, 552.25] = -3.6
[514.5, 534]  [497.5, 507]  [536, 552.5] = 2.5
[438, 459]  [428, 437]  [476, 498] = 0.4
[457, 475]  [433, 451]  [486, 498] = 0.5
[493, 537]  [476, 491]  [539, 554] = 1.3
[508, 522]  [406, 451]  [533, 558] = 1.0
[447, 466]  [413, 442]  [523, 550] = -3.0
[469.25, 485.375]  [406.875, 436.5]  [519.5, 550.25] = -4.8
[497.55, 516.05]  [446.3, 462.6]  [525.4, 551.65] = -2.7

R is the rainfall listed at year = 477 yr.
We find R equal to 1.61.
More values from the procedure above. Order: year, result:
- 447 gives 1.68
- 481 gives 1.64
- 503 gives 1.71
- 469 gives 1.69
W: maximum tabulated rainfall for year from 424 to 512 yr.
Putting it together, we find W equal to 1.8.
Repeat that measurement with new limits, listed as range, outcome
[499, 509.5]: 1.75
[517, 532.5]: 1.31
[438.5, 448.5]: 1.69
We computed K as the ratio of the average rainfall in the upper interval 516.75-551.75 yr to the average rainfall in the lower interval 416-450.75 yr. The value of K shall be 0.62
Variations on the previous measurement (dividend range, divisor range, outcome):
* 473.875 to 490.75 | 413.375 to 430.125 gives 1.09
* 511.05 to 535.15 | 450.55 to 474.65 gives 0.65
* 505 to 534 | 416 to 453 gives 0.70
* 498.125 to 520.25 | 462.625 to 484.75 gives 0.80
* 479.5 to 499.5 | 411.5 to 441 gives 1.08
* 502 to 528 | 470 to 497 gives 0.74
